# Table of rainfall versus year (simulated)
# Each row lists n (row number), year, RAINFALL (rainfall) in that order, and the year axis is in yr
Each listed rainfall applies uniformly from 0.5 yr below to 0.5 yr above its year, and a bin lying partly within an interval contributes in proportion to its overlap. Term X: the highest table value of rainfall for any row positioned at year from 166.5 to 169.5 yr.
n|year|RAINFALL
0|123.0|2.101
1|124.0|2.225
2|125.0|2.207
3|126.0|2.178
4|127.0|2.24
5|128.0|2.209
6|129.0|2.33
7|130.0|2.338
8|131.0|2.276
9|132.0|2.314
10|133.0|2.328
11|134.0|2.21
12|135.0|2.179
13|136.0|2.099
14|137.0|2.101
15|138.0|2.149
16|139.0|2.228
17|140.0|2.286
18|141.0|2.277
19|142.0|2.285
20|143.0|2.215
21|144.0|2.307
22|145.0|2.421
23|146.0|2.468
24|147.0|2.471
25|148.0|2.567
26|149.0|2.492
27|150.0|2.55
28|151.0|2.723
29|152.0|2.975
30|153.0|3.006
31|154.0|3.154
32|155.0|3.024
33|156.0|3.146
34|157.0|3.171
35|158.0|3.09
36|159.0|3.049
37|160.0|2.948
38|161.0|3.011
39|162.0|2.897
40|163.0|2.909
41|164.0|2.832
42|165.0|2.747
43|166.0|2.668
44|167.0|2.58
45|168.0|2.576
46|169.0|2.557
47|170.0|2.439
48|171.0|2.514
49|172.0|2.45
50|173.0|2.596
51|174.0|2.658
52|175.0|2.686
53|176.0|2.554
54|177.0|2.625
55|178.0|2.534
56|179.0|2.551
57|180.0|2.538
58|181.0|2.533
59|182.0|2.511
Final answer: 2.58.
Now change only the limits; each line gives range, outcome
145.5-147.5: 2.471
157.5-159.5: 3.09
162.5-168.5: 2.909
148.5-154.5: 3.154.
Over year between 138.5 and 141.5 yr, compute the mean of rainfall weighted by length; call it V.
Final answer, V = 2.26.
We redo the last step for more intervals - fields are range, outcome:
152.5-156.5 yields 3.08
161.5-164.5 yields 2.88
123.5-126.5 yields 2.2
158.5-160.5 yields 3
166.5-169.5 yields 2.57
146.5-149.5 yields 2.51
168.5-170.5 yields 2.5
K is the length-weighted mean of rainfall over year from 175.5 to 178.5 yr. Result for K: 2.57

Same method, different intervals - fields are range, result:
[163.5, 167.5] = 2.71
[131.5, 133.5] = 2.32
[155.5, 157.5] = 3.16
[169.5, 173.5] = 2.5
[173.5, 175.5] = 2.67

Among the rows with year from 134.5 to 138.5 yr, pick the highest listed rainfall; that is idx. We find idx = 2.179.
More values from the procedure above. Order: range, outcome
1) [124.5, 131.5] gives 2.338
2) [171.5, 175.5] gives 2.686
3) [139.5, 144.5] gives 2.307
